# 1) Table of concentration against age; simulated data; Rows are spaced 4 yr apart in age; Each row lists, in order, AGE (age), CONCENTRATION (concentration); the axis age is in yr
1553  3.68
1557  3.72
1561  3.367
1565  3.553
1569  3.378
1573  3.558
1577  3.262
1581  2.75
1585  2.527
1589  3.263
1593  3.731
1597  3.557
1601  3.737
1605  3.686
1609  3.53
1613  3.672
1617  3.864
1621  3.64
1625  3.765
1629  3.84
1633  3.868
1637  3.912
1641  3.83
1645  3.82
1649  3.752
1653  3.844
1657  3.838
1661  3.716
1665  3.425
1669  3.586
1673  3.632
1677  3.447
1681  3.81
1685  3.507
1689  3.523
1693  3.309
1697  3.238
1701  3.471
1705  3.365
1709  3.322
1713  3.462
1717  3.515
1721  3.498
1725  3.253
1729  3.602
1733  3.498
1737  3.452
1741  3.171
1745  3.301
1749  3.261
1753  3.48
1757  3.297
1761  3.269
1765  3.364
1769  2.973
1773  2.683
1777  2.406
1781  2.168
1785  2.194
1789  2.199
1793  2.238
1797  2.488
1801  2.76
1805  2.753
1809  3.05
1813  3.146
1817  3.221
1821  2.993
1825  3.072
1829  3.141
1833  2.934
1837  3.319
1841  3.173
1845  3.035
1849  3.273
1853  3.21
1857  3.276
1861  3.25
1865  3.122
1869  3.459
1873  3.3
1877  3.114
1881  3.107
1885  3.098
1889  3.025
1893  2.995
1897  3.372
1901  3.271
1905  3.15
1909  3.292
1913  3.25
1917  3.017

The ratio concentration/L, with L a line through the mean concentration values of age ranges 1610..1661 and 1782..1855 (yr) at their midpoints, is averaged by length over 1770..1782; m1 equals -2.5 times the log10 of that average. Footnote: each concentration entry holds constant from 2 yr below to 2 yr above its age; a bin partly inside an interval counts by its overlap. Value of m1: 0.240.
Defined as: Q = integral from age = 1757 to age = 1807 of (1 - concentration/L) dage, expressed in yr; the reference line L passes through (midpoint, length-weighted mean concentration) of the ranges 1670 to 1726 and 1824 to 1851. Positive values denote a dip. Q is 9.4 yr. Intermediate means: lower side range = 3.46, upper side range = 3.14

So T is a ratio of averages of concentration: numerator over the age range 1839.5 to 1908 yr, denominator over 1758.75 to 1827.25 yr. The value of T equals 1.2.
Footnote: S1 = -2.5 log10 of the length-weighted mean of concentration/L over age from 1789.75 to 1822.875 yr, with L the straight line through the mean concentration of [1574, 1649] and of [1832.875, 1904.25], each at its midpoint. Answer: 0.17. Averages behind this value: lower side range 3.57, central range 2.81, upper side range 3.19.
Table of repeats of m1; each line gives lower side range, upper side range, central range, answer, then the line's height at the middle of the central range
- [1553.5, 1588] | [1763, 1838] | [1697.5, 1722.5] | -0.15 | 2.98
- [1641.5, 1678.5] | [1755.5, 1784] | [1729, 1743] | -0.10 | 3.11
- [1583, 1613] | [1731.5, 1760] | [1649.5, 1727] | -0.04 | 3.39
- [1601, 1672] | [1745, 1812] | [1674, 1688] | -0.04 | 3.45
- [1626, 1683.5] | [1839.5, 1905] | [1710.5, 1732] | 0.03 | 3.57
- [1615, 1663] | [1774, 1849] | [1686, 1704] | 0.03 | 3.48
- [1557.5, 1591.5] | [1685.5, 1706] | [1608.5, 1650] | -0.15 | 3.31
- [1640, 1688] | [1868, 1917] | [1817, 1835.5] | 0.09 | 3.33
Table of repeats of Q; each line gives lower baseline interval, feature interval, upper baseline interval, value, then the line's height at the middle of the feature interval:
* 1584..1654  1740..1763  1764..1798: -5.0 yr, 2.71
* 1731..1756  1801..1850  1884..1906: 2.6 yr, 3.25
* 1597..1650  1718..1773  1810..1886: 1.9 yr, 3.44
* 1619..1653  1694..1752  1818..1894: 2.6 yr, 3.55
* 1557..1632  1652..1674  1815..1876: -1.7 yr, 3.41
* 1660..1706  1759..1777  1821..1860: 1.7 yr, 3.31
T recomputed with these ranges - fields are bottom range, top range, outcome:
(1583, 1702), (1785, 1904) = 0.84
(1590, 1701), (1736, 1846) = 0.80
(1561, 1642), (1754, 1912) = 0.85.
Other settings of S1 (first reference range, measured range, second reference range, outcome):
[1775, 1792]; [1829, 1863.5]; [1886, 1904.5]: -0.155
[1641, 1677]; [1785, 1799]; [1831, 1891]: 0.414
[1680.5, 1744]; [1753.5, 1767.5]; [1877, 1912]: 0.013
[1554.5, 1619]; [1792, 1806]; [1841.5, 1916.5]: 0.260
